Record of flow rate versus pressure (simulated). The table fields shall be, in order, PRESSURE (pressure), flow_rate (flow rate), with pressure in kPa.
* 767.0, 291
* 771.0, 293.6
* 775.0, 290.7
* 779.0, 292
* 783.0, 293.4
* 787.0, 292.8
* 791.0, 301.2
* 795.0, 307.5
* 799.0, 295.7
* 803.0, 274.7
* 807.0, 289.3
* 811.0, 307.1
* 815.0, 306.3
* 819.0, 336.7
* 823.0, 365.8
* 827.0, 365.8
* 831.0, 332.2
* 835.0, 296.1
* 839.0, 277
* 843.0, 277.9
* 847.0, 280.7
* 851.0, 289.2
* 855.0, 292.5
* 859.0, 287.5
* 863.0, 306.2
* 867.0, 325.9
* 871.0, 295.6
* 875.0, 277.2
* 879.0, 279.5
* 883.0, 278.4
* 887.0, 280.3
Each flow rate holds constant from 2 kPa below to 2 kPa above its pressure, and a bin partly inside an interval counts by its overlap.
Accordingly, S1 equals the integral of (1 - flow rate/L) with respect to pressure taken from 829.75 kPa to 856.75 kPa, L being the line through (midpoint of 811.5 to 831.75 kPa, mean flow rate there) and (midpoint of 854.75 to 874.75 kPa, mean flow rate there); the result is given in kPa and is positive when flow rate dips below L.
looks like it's 2.4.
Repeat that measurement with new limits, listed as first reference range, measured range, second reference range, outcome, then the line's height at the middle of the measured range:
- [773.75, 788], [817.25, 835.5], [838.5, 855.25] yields -3.63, 286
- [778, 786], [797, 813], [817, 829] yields 1.78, 328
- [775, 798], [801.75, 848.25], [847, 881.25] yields -2.38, 295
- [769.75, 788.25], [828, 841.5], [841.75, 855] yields -0.93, 286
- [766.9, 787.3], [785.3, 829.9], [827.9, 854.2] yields -3.00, 294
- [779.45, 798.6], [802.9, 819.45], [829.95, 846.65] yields -0.42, 295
